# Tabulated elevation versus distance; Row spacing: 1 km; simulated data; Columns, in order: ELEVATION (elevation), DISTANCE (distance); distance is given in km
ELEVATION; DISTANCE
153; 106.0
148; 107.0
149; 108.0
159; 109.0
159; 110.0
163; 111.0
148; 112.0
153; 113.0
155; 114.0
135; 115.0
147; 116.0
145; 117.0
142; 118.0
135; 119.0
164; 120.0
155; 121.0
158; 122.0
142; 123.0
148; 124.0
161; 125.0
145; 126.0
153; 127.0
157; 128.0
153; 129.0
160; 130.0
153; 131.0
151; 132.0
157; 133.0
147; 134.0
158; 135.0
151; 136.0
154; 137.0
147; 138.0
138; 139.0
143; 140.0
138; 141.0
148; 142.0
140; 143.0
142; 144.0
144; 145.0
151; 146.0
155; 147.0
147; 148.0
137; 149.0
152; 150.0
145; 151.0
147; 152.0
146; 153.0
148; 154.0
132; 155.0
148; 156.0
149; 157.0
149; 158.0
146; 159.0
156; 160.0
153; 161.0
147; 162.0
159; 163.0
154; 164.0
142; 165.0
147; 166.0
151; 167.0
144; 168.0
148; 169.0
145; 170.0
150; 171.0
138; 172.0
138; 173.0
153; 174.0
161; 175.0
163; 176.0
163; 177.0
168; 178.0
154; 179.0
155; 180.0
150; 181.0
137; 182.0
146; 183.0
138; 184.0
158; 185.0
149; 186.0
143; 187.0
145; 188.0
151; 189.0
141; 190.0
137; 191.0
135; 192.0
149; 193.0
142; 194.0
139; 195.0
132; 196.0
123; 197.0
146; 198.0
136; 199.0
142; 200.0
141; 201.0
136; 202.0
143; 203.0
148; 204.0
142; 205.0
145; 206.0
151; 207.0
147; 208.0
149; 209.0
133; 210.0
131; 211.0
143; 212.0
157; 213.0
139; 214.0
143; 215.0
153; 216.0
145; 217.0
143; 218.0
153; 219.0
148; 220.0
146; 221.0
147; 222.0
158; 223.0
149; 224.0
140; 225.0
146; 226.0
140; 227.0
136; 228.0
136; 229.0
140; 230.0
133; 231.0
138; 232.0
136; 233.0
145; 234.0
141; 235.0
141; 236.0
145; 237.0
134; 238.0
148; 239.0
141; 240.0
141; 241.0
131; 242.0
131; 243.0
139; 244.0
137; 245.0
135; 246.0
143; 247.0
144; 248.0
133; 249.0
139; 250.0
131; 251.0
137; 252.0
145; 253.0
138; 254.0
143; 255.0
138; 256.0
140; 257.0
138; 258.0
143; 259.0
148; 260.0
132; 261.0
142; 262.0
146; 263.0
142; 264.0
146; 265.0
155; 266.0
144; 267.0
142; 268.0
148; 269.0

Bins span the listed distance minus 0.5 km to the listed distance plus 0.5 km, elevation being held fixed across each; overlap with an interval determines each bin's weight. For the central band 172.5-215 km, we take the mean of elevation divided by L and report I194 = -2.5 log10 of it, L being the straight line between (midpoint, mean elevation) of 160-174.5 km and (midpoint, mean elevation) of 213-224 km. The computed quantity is 0.021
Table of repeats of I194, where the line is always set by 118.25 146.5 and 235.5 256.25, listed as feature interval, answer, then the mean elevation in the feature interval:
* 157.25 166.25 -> -0.03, 150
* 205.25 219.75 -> -0.02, 145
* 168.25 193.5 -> -0.03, 149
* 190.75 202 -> 0.04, 138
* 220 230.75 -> -0.02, 144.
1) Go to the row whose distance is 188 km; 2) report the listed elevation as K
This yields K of 145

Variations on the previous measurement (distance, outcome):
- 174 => 153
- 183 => 146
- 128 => 157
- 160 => 156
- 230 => 140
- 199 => 136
